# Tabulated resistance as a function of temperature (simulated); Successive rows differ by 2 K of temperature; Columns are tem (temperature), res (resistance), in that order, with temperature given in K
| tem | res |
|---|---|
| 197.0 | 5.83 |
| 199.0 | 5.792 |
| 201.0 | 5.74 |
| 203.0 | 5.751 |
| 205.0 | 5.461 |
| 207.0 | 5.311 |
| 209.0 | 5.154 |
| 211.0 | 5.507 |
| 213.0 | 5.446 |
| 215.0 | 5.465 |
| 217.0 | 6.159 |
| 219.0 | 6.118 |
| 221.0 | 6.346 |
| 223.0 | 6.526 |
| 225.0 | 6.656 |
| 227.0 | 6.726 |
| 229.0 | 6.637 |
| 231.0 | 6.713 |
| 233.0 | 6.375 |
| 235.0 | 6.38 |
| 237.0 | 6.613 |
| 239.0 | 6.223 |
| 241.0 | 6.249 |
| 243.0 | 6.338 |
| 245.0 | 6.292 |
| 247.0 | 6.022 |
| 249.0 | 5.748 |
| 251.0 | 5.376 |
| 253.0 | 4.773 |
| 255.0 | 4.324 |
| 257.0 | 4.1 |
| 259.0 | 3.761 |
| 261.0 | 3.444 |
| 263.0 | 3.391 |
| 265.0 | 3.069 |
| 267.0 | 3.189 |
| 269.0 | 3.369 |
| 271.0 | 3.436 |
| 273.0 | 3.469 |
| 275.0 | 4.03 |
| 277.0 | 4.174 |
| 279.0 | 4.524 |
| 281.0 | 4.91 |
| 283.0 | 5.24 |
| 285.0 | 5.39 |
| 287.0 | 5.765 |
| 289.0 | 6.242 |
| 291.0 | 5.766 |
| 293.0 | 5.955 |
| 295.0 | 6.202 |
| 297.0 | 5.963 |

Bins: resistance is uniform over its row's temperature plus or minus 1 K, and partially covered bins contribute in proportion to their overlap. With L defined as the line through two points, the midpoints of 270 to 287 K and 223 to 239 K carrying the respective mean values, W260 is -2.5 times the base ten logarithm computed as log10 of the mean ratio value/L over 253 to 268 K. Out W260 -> 0.39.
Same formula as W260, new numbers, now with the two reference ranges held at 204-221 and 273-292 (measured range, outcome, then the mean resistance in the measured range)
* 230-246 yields -0.183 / 6.4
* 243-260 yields 0.036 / 5.13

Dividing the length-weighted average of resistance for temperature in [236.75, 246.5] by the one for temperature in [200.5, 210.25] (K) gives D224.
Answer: 1.2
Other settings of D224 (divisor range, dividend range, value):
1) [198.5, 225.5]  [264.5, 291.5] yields 0.77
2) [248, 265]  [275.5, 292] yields 1.22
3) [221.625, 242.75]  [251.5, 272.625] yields 0.57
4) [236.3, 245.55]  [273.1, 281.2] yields 0.67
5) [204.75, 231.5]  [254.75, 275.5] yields 0.59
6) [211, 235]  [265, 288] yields 0.68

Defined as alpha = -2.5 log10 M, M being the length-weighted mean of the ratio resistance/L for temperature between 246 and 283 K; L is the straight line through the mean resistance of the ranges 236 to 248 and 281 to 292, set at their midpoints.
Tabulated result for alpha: 0.38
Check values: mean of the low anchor 6.29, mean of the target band 4.2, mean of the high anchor 5.61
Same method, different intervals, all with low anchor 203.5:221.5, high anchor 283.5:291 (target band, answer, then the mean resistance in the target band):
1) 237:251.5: -0.075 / 6.1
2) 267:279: 0.470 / 3.72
